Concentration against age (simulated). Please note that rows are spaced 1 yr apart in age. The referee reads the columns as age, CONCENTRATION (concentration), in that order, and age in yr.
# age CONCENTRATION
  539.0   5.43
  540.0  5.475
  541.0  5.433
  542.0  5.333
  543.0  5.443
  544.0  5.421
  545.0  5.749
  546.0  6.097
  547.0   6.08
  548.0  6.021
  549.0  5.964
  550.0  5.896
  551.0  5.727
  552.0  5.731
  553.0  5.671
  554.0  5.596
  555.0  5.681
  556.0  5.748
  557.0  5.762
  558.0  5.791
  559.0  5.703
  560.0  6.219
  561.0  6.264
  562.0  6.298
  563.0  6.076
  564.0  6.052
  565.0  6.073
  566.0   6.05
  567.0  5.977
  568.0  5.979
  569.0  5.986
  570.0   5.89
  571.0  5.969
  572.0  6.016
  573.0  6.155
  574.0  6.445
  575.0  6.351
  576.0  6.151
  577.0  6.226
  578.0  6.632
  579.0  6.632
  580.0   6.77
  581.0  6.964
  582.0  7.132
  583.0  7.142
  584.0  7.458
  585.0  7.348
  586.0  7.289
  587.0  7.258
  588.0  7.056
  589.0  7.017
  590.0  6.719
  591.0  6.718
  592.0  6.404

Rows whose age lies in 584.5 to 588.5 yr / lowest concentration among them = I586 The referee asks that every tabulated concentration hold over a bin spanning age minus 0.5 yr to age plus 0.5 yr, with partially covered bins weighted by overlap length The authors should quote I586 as 7.056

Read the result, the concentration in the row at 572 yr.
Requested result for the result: 6.016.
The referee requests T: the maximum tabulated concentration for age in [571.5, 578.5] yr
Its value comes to 6.632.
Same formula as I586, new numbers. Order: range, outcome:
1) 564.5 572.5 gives 5.89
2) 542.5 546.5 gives 5.421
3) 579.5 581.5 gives 6.77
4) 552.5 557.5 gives 5.596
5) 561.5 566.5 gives 6.05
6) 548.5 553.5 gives 5.671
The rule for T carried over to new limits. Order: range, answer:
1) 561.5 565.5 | 6.298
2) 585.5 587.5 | 7.289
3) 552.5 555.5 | 5.681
